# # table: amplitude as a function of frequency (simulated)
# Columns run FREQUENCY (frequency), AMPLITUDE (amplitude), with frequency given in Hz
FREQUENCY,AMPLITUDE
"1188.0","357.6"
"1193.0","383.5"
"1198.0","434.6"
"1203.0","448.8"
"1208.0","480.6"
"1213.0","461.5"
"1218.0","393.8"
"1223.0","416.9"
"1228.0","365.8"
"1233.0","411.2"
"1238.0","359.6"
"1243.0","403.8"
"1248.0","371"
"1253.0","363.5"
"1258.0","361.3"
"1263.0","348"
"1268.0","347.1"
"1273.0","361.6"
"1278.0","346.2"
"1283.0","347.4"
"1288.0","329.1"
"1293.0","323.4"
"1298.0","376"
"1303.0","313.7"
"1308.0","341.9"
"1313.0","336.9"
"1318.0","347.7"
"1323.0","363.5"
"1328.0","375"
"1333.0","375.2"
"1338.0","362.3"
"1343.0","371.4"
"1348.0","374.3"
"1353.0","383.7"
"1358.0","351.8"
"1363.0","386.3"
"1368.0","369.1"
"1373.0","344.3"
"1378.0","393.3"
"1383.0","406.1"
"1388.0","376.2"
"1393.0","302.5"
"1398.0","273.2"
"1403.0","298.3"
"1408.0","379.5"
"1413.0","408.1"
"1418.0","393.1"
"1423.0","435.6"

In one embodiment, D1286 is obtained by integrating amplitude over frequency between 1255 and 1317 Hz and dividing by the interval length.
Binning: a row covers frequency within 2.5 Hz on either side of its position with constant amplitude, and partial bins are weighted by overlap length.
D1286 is 345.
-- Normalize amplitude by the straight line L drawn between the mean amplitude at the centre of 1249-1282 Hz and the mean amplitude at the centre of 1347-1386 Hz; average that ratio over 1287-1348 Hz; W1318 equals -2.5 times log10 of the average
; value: 0.04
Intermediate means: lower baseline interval 355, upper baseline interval 376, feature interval 353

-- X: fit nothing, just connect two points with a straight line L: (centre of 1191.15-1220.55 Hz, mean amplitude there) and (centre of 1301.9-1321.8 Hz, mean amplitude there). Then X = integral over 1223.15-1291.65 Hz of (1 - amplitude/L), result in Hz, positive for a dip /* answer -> 4.3 Hz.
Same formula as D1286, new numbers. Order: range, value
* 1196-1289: 388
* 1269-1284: 352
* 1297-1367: 361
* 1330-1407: 358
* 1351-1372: 370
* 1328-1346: 371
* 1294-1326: 346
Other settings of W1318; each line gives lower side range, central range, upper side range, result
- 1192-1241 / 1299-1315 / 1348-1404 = 0.14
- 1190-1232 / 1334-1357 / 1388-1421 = -0.01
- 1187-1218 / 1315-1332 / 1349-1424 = 0.07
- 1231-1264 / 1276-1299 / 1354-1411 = 0.08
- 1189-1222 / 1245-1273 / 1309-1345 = 0.11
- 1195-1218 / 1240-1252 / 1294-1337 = 0.08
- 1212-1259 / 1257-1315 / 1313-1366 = 0.10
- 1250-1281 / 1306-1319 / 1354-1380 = 0.06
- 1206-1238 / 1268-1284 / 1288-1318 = 0.04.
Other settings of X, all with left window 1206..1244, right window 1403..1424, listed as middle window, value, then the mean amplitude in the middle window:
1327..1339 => 0.8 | 371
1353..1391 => 1.8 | 375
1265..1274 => 1.2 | 353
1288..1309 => 3.4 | 337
